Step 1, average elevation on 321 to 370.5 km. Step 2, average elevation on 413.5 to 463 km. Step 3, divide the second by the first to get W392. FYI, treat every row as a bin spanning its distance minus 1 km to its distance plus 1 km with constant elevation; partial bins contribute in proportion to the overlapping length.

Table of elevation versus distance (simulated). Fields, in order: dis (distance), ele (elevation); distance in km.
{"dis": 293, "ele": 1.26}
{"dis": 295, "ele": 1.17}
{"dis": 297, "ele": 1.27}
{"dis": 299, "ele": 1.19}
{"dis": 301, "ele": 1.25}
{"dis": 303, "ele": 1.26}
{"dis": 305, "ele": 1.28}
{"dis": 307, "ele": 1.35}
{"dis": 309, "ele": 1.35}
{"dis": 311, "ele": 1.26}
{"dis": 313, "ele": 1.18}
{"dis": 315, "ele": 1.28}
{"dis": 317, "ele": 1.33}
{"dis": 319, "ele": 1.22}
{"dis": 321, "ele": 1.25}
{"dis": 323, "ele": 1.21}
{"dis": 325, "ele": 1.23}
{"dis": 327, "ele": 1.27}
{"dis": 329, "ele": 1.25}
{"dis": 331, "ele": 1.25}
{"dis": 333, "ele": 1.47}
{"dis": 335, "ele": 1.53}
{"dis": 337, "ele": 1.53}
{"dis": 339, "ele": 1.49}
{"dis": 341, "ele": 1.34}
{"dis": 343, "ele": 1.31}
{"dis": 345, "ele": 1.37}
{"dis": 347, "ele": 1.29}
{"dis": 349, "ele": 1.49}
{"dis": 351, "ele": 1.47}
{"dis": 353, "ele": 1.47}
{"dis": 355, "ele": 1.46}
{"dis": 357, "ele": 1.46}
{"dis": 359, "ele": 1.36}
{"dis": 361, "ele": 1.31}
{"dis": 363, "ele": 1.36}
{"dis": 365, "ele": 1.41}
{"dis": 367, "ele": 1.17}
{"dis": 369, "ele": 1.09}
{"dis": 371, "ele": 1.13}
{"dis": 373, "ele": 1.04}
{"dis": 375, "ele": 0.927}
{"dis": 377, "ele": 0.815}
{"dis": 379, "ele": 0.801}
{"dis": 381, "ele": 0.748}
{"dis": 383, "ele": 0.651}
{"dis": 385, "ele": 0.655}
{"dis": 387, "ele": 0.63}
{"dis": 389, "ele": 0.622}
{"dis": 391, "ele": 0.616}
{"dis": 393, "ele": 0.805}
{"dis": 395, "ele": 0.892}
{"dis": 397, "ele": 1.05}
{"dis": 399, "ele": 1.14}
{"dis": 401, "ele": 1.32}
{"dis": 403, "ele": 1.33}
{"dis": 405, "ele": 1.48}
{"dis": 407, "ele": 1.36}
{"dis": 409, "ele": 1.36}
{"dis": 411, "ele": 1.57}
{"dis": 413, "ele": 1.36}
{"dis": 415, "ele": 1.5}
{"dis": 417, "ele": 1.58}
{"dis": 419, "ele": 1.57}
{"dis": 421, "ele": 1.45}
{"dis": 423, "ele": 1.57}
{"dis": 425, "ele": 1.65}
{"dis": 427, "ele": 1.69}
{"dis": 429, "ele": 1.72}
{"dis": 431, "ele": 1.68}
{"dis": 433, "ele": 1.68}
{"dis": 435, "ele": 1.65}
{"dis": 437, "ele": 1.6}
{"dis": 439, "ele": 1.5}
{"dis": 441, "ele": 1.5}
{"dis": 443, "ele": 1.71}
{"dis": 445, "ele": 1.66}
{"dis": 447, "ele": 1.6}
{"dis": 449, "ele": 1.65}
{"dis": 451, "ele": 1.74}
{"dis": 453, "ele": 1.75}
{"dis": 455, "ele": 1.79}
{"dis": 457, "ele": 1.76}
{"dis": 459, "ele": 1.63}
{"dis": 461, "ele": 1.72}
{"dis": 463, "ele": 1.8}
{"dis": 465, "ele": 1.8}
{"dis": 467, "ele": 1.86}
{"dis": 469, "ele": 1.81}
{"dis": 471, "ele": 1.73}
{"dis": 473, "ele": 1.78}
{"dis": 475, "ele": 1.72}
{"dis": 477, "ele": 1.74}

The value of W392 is 1.2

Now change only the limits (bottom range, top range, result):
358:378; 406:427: 1.30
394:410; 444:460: 1.37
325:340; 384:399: 0.56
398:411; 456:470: 1.31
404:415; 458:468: 1.23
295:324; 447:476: 1.39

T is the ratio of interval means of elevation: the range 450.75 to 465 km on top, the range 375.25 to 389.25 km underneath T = 2.43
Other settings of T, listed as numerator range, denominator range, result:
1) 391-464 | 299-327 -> 1.20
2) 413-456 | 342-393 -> 1.48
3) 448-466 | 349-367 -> 1.24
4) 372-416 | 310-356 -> 0.77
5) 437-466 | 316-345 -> 1.26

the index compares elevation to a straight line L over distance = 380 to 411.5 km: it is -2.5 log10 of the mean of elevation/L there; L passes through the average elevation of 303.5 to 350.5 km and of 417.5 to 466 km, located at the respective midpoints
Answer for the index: 0.46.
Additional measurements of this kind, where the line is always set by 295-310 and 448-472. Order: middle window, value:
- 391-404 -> 0.43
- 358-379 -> 0.27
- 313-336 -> 0.04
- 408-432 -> 0.05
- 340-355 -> 0.01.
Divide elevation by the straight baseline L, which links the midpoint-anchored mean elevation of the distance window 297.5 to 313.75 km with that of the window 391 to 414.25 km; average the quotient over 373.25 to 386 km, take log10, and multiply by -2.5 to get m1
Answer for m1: 0.49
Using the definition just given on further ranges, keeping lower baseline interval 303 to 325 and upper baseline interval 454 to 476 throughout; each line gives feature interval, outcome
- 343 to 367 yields 0.009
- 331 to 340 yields -0.106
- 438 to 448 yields 0.065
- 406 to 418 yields 0.097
